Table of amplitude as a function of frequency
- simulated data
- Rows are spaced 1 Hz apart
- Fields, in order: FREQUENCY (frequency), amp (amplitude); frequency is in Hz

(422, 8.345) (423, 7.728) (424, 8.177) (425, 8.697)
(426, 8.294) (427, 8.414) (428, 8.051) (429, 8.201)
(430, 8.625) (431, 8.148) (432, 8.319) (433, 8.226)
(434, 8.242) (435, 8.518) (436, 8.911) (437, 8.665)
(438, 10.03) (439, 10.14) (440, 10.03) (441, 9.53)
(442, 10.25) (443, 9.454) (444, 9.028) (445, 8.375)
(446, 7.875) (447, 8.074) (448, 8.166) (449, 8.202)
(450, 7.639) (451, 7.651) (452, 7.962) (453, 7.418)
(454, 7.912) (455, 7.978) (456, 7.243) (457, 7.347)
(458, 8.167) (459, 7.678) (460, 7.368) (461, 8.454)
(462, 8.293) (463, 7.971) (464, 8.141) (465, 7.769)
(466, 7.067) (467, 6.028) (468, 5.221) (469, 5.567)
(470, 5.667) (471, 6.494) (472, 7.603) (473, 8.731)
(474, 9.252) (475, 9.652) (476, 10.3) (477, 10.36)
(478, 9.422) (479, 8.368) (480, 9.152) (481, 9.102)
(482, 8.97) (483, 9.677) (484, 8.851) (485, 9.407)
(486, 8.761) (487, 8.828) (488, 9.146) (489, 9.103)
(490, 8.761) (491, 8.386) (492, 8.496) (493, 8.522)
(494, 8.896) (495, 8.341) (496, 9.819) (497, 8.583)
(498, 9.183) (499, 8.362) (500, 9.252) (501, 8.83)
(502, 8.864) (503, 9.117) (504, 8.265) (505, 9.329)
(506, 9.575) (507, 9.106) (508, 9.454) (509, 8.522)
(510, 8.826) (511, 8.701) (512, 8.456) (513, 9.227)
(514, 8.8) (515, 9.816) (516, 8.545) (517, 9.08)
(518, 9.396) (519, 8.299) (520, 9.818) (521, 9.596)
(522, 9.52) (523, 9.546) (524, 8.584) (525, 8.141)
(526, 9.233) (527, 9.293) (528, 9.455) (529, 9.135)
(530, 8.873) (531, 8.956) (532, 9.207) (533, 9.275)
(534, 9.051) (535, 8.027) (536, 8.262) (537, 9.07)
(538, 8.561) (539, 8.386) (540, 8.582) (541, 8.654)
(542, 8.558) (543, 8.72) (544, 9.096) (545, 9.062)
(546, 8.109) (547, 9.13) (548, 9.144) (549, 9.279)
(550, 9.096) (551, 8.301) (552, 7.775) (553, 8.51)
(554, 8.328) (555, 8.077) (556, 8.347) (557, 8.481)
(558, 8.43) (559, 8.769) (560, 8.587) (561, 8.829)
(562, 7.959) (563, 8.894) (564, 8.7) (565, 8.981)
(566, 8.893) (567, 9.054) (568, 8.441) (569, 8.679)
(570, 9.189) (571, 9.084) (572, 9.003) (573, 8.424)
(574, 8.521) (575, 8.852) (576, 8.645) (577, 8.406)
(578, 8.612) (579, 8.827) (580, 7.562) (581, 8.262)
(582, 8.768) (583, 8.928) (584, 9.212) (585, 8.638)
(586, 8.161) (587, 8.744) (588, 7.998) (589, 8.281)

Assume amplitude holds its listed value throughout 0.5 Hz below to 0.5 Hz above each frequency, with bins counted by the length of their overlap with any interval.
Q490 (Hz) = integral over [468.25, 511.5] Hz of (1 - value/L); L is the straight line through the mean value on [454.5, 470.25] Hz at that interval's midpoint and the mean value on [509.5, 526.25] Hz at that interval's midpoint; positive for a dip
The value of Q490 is -3.3 Hz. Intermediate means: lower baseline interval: 7.27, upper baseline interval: 9.03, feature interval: 8.76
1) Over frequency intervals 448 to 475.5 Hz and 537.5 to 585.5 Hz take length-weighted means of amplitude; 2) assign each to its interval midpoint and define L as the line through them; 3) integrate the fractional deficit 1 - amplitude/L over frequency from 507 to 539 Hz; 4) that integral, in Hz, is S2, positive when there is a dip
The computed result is -2.9 Hz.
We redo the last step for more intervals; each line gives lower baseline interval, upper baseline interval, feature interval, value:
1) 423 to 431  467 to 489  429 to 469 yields 0.9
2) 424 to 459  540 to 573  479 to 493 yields -0.6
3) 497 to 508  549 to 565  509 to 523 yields -0.3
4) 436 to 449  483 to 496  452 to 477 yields 3.6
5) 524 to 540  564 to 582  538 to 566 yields 0.4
